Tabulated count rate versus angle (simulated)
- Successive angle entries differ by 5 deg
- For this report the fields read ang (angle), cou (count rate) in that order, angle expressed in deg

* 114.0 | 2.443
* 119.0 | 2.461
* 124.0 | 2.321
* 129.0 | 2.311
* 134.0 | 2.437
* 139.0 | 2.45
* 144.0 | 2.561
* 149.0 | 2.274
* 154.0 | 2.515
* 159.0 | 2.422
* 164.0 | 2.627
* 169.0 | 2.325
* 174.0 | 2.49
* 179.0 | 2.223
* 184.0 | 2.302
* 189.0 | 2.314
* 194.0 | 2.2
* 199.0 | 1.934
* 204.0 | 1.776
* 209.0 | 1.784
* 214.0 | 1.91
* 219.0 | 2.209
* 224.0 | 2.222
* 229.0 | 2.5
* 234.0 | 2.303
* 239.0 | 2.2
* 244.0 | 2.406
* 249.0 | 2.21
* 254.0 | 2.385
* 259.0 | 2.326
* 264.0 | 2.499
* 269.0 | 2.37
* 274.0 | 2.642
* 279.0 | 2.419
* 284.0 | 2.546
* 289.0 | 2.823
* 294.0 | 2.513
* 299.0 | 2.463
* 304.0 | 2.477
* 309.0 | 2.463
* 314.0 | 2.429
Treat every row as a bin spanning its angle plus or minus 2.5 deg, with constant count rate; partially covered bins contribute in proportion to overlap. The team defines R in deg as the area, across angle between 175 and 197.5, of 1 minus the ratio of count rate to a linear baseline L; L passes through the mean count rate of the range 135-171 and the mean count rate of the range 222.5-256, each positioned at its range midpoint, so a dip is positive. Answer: 1.33 deg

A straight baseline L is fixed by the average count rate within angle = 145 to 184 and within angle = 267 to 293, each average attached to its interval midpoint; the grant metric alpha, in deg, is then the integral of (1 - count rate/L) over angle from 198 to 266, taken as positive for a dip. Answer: 8.3 deg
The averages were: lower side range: 2.41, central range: 2.19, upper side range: 2.56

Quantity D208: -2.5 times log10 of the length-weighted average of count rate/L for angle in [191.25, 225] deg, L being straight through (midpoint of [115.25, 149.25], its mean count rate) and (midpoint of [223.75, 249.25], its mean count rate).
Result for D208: 0.17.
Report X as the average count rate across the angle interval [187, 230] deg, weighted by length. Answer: 2.08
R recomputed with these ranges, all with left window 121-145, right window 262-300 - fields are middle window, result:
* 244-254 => 0.8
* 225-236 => 0.5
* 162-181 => 0.2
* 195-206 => 2.5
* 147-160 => 0.1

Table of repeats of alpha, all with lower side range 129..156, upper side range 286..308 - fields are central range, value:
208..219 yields 2.45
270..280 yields 0.08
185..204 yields 2.79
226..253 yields 2.02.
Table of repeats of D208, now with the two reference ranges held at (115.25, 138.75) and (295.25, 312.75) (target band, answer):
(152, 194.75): 0.01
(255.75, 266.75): 0.02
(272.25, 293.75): -0.06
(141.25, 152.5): -0.01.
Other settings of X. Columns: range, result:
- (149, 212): 2.24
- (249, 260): 2.33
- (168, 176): 2.42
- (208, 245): 2.2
